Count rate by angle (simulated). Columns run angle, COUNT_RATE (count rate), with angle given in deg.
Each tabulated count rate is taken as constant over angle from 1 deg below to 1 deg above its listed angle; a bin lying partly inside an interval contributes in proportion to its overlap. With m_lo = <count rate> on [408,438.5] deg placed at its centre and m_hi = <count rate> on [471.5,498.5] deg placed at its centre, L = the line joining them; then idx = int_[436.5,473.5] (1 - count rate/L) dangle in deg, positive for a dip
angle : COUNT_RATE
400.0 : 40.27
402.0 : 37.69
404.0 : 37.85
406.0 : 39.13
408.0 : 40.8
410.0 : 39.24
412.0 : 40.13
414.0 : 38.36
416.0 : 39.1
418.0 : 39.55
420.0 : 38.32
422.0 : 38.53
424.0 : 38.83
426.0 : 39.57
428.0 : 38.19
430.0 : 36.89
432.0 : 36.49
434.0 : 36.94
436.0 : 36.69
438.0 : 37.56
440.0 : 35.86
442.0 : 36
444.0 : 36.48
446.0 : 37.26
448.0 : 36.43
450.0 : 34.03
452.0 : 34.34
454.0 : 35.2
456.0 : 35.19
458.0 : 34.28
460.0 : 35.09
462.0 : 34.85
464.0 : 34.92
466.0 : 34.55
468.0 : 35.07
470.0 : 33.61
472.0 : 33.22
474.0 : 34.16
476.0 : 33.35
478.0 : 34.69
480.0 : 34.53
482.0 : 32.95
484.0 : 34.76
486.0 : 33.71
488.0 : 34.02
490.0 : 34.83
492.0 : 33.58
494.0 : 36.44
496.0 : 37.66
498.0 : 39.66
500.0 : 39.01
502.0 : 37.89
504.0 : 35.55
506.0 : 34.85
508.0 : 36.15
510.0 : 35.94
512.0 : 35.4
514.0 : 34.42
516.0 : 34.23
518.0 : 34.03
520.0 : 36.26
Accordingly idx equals 1.32 deg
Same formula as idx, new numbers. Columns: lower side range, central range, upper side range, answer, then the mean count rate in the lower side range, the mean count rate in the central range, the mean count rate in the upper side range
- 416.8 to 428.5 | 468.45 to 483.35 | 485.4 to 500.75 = 1.2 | 38.9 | 33.9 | 36.1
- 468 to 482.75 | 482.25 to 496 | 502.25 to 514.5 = 0.0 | 33.9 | 34.7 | 35.6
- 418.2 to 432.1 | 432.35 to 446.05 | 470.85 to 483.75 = 0.2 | 38.3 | 36.6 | 33.9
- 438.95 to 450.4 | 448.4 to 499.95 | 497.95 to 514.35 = 2.0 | 36.1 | 34.8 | 36.4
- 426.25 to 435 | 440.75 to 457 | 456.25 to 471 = 0.1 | 37.3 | 35.6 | 34.7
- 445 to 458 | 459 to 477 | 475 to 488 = 0.1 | 35.3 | 34.3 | 34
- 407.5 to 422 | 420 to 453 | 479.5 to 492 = 0.7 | 39.3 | 36.9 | 34.1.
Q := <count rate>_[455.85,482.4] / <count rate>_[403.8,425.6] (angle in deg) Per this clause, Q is 0.88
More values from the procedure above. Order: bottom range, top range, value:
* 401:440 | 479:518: 0.93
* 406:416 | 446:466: 0.89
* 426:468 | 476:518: 0.99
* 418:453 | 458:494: 0.93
